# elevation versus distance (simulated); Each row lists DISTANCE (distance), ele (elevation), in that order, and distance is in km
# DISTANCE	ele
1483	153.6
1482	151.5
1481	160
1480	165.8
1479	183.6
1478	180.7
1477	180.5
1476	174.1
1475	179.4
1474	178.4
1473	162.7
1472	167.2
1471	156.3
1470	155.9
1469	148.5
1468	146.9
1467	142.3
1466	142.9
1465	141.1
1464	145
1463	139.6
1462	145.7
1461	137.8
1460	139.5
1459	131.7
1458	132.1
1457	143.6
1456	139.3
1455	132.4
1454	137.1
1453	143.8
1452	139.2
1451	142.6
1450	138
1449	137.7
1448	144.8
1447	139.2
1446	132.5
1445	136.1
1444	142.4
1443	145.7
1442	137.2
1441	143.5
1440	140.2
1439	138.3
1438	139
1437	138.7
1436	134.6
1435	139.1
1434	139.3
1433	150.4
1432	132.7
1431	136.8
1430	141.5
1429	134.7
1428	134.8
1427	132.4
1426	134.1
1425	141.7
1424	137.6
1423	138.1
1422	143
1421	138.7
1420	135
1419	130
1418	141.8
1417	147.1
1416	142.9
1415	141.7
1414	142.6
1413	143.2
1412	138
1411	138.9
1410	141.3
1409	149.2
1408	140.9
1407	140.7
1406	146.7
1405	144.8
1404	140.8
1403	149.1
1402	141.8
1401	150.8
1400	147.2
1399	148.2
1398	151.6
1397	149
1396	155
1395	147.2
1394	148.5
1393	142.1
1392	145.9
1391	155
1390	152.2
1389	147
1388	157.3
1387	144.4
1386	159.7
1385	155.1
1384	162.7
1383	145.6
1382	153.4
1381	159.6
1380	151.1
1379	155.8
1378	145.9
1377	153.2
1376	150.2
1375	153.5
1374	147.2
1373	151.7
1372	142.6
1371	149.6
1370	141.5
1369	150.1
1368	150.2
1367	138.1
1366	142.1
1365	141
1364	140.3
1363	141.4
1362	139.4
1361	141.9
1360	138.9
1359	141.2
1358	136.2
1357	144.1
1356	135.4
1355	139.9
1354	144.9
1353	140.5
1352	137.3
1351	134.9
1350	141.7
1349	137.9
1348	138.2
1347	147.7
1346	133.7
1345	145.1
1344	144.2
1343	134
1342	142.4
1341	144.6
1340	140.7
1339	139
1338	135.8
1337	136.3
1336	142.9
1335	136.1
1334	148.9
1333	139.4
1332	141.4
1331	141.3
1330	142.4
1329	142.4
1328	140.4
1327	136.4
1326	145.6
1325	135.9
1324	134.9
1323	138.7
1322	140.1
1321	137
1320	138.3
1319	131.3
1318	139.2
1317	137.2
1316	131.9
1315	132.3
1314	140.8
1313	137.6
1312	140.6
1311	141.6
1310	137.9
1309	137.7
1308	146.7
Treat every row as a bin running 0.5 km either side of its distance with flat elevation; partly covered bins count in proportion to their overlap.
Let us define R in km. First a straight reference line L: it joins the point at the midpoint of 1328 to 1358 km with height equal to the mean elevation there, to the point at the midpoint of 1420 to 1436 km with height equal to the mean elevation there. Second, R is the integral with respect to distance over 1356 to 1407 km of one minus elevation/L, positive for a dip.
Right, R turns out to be -3.01 km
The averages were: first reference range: 140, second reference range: 138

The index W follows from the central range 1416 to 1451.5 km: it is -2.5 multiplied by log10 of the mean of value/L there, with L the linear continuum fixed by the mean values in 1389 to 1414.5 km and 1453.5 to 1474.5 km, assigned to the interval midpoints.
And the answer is 0.054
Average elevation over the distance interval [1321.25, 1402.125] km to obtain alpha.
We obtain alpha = 145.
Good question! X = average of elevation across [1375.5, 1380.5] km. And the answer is 151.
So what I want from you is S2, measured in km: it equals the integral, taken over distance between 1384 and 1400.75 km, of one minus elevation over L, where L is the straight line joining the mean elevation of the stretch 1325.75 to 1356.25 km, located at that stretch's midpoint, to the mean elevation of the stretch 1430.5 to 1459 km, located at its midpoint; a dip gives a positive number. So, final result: -1.3 km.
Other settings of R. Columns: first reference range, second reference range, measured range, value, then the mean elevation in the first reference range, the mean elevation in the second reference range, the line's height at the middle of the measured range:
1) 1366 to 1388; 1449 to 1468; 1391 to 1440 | 1.2 km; 150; 140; 145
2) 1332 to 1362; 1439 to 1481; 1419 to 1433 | 0.8 km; 140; 149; 146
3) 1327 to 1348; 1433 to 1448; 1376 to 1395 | -1.6 km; 141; 140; 140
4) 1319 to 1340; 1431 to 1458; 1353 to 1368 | -0.1 km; 139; 139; 139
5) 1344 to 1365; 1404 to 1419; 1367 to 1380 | -0.7 km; 140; 142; 141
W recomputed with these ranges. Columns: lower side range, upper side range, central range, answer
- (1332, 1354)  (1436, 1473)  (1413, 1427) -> 0.02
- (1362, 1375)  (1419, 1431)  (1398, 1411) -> -0.04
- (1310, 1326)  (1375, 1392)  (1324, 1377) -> 0.02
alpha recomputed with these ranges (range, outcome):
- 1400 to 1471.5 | 141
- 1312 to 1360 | 139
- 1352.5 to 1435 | 145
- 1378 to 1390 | 153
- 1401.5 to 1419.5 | 142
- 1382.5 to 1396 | 151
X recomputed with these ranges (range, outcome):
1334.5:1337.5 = 138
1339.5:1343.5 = 140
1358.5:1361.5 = 141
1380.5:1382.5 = 156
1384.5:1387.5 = 153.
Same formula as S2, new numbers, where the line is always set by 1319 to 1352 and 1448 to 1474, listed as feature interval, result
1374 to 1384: -0.8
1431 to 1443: 0.3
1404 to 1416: 0.0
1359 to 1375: -0.3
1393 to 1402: -0.4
